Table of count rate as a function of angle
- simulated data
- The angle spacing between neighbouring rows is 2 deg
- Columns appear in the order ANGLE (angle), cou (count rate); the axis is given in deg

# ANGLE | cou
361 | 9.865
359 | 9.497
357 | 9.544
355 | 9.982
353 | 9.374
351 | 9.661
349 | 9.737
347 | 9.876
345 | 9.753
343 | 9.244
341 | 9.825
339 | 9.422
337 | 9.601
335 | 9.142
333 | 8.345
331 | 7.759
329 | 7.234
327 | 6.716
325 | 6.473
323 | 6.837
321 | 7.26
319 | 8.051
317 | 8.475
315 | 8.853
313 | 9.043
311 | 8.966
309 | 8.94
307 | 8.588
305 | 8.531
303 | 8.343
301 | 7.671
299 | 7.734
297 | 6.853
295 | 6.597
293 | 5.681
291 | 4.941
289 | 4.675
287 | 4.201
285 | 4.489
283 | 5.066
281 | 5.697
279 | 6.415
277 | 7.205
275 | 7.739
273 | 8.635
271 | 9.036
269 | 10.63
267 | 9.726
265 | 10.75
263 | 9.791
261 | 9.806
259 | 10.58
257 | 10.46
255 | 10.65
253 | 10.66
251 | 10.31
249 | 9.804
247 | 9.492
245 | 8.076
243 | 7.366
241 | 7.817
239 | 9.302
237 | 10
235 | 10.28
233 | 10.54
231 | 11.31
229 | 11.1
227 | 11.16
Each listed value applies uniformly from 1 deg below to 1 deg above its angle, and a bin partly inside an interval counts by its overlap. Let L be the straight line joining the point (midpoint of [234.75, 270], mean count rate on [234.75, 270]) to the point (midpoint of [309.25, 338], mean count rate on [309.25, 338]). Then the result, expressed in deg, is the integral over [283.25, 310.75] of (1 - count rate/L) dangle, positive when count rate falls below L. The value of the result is 6.1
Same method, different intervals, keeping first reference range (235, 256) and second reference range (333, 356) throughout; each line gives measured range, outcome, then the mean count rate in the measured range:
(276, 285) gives 3.4 deg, 5.92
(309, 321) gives 1.2 deg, 8.58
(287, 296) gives 3.9 deg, 5.33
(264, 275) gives -0.2 deg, 9.57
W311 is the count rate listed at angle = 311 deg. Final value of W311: 8.966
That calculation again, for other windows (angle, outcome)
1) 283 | 5.066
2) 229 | 11.1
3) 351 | 9.661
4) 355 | 9.982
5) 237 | 10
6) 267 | 9.726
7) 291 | 4.941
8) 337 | 9.601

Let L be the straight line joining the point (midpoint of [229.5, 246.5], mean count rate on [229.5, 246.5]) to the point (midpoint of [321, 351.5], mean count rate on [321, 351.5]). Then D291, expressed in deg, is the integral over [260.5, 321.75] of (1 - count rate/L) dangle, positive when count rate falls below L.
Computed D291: 8.8 deg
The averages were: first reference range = 9.39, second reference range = 8.58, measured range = 7.67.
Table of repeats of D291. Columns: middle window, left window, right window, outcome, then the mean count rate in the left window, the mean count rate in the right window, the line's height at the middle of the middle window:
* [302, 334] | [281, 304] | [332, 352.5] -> -1.4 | 6.01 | 9.46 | 7.78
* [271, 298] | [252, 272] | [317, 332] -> 9.0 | 10.2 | 7.28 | 9.15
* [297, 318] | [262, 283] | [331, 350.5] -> 1.1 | 8.4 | 9.36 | 8.89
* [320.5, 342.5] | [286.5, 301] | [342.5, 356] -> 1.1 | 6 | 9.68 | 8.5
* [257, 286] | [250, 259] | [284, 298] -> -0.3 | 10.5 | 5.35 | 8.11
